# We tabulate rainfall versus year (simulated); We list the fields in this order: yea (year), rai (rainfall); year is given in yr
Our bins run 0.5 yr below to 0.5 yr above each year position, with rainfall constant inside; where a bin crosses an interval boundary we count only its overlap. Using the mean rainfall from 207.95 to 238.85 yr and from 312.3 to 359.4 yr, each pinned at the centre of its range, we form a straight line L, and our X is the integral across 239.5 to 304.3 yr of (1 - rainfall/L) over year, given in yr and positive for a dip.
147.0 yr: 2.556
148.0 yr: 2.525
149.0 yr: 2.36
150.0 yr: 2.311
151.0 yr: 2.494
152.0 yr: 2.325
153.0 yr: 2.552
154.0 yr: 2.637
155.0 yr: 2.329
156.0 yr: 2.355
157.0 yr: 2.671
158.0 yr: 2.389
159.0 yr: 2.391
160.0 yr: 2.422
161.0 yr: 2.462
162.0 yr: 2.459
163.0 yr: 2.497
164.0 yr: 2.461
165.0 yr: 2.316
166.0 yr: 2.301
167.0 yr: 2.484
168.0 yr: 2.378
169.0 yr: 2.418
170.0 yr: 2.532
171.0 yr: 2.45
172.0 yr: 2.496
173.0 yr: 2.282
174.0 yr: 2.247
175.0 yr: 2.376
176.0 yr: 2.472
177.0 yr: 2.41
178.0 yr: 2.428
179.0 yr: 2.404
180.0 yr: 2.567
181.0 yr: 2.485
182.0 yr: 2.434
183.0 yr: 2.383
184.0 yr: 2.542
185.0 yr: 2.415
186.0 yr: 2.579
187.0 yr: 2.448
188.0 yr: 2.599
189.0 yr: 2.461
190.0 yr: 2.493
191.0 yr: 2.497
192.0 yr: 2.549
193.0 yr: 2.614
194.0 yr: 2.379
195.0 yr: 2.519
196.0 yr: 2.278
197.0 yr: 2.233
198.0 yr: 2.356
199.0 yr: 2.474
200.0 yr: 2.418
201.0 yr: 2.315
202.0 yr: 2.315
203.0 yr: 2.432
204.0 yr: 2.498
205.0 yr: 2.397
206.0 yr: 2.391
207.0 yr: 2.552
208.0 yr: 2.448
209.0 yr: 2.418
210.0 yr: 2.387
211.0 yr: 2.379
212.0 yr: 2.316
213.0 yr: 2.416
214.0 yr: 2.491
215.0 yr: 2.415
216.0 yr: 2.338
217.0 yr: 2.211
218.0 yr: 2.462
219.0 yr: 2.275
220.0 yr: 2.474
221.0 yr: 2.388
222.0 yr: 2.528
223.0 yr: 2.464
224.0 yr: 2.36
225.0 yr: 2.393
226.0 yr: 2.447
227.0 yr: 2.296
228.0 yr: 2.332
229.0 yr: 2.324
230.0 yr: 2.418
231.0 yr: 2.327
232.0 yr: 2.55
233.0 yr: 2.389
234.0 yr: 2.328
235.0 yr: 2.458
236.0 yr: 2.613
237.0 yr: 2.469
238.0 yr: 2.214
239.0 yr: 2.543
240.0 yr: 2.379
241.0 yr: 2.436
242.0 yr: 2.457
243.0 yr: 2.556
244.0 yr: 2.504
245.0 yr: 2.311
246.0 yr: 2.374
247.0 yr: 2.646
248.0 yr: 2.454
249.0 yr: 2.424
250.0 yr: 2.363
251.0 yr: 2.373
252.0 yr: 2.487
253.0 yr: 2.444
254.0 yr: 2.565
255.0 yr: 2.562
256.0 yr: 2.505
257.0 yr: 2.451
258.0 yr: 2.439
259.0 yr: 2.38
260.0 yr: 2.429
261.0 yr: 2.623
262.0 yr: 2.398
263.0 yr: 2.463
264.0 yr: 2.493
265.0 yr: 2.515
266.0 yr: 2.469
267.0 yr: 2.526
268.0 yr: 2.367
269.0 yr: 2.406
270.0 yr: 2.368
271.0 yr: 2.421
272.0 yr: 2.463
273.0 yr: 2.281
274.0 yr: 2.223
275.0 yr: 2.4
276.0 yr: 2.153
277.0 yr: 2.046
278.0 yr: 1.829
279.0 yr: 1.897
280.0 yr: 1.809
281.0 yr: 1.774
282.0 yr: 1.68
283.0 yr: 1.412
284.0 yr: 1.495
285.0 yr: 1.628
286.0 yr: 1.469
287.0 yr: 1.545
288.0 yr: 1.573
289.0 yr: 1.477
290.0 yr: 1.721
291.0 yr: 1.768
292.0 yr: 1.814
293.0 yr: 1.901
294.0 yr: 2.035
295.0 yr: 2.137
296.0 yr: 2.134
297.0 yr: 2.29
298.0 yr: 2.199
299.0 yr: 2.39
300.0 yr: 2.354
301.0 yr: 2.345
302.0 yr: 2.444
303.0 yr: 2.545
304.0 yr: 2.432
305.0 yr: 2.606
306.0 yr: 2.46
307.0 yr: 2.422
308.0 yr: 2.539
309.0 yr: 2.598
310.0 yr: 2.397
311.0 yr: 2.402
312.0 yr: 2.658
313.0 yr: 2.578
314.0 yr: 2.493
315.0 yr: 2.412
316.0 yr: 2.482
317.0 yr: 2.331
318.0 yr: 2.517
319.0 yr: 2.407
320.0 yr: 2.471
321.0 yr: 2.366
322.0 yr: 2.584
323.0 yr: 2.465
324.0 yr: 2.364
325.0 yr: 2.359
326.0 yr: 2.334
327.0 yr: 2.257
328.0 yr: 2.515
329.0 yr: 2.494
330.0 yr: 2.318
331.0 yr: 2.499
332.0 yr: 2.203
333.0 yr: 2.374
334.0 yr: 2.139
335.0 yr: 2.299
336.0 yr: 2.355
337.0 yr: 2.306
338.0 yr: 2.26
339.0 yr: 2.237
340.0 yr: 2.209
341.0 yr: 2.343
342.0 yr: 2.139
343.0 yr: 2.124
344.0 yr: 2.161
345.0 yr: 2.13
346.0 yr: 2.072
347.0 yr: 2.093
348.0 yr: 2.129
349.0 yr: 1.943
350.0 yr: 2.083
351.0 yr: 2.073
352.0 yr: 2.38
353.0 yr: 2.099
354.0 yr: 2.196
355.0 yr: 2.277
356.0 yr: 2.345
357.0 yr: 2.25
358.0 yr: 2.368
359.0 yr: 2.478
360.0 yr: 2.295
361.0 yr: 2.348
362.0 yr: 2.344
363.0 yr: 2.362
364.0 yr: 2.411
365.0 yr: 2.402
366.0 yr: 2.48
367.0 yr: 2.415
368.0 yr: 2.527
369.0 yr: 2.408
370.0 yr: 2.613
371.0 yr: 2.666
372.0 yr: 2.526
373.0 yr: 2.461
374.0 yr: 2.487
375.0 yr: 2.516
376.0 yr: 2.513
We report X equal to 3.9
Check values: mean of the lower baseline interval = 2.4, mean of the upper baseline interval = 2.31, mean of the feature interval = 2.22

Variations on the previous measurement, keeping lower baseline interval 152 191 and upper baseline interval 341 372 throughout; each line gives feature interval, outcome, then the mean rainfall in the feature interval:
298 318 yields -1.1 yr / 2.46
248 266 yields -0.7 yr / 2.47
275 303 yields 5.1 yr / 1.92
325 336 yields -0.1 yr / 2.34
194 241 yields 0.1 yr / 2.4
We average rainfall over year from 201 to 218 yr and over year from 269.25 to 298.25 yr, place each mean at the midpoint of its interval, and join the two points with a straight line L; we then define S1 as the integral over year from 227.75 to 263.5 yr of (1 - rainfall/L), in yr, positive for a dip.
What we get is -4.55 yr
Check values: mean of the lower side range 2.4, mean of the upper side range 1.93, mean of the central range 2.44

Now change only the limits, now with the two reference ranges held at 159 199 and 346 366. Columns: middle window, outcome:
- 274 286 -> 2.6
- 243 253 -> -0.3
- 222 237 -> -0.2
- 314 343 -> -0.9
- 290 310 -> 0.4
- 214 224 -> 0.0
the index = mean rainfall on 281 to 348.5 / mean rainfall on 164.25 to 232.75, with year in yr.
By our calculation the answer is 0.9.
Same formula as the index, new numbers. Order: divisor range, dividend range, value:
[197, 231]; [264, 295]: 0.83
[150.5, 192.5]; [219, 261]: 0.99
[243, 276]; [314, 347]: 0.95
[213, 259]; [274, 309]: 0.84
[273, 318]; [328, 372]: 1.08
